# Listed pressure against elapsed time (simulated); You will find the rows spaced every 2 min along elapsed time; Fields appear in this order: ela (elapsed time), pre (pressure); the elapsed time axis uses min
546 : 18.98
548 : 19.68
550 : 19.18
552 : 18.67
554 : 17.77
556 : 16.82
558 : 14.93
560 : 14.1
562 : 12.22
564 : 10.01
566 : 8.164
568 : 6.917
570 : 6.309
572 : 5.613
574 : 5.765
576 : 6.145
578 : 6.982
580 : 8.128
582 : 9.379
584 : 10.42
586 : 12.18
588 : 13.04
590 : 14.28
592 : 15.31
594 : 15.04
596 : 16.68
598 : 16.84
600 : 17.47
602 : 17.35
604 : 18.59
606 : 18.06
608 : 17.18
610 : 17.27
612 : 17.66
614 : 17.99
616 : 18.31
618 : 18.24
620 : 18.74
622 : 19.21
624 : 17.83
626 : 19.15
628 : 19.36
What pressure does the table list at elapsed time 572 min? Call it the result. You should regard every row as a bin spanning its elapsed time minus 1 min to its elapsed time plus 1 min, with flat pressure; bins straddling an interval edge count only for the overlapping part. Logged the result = 5.613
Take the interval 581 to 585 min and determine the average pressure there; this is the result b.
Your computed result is 9.9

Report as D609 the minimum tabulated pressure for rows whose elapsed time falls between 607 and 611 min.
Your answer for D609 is 17.18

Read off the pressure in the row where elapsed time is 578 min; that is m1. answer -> 6.982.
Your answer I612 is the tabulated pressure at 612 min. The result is 17.66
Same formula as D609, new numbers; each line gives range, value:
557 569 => 6.917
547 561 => 14.1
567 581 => 5.613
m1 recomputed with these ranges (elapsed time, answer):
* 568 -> 6.917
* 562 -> 12.22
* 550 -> 19.18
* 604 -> 18.59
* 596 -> 16.68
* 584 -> 10.42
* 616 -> 18.31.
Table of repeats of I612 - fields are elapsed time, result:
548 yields 19.68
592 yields 15.31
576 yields 6.145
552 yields 18.67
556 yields 16.82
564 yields 10.01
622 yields 19.21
